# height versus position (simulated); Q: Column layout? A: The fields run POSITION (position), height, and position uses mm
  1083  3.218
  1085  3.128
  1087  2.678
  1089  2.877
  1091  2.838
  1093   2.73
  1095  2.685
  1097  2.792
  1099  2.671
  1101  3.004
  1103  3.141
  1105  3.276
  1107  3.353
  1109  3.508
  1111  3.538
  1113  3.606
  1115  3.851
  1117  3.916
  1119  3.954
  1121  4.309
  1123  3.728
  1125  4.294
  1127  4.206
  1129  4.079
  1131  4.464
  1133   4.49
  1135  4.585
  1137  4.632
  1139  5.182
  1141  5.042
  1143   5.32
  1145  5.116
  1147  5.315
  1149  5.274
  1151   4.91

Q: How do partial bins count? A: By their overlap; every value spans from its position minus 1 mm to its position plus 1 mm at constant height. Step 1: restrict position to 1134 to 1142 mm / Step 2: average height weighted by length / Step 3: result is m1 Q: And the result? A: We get 4.86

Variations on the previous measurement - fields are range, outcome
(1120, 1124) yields 4.02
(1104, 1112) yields 3.42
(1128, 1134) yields 4.34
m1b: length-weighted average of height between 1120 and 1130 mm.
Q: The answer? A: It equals 4.12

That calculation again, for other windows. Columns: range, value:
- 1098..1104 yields 2.94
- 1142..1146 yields 5.22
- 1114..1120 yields 3.91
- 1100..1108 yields 3.19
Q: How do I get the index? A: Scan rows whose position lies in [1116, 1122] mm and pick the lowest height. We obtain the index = 3.916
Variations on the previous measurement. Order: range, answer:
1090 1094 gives 2.73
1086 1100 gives 2.671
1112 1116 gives 3.606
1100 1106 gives 3.004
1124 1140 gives 4.079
